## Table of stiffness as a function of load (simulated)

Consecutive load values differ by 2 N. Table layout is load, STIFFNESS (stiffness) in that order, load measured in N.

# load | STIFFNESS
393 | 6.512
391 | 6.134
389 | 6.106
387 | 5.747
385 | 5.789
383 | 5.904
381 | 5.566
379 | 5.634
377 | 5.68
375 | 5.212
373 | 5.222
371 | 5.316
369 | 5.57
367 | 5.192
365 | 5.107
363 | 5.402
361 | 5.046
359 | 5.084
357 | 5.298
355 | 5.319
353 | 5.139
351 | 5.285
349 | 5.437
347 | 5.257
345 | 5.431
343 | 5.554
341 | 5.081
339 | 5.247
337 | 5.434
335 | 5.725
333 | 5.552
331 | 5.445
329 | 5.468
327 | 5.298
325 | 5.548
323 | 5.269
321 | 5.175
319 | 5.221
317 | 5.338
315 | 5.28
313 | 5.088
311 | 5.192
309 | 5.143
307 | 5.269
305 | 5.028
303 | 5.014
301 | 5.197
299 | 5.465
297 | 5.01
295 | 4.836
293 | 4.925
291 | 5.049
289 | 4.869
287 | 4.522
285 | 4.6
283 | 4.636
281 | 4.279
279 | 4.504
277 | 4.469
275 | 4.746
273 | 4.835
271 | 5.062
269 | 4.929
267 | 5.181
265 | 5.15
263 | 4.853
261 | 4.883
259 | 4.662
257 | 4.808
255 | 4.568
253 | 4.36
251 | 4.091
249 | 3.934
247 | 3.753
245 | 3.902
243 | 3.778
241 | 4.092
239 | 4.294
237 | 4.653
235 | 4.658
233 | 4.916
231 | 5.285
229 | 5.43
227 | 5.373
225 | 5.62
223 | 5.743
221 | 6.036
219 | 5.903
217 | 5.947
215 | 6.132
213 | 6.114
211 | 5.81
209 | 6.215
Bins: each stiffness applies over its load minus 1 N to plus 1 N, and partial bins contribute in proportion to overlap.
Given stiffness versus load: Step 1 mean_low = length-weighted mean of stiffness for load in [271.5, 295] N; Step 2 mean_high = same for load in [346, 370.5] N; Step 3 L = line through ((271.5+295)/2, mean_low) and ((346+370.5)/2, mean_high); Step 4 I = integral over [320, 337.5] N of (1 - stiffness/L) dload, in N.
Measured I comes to -1.38 N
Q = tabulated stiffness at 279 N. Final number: 4.504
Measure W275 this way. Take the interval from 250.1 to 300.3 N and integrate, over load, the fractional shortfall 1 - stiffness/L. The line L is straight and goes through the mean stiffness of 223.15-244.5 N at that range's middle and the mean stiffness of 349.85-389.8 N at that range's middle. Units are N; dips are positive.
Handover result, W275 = 2.3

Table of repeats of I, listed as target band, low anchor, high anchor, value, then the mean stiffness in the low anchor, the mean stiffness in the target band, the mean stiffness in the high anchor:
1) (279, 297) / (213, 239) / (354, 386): 2.4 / 5.45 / 4.72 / 5.4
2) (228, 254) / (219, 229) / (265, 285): 4.8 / 5.69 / 4.4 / 4.75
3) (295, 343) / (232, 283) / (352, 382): -2.9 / 4.54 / 5.28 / 5.32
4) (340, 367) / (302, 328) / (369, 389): 0.9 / 5.22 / 5.26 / 5.59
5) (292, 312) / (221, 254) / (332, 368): -0.3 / 4.66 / 5.11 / 5.31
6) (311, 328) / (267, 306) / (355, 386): -0.7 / 4.85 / 5.27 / 5.4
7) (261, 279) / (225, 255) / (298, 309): -0.2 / 4.51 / 4.88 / 5.19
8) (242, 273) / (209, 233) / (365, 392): 6.4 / 5.75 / 4.54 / 5.6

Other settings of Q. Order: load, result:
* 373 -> 5.222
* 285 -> 4.6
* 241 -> 4.092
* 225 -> 5.62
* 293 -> 4.925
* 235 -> 4.658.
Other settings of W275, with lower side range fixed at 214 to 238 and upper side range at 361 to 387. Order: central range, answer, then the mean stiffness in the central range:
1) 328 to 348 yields 0.2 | 5.42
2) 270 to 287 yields 2.6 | 4.63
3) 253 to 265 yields 1.6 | 4.75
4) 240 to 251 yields 3.1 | 3.91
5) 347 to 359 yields 0.4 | 5.27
